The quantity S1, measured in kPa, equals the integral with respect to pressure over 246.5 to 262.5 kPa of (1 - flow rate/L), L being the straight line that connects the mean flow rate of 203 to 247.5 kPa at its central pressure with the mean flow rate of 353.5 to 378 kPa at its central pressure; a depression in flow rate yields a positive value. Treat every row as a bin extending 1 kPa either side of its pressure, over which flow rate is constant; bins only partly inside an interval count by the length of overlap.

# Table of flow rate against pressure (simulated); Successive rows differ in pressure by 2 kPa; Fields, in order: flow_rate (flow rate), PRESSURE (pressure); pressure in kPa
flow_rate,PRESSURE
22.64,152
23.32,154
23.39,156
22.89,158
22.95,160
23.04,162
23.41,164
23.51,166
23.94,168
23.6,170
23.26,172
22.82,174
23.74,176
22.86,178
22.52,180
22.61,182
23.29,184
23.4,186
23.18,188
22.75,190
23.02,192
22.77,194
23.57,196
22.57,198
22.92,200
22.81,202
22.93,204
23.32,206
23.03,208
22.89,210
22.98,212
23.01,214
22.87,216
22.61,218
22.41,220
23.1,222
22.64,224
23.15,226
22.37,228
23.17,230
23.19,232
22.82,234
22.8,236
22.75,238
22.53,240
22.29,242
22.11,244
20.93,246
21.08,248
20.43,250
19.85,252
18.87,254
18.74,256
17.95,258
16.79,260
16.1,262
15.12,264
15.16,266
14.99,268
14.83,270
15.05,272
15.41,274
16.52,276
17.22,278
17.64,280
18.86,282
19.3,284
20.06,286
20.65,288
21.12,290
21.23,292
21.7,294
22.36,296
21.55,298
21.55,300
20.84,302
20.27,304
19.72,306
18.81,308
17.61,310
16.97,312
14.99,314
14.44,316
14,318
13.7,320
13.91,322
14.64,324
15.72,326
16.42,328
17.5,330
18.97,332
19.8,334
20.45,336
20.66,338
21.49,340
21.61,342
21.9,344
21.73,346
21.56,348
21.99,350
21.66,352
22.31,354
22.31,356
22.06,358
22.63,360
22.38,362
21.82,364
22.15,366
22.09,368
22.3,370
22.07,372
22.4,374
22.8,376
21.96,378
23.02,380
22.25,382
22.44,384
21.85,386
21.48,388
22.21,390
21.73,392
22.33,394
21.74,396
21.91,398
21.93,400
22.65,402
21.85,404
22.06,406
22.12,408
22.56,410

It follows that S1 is 2.6 kPa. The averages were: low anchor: 22.7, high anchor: 22.3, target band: 18.9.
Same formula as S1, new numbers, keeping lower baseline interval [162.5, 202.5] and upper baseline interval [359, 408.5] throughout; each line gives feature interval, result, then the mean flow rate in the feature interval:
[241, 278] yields 7.9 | 17.9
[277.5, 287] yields 1.7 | 18.7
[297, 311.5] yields 1.7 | 19.9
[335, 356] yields 0.7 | 21.6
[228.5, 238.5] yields 0.0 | 22.9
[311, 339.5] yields 7.3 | 16.7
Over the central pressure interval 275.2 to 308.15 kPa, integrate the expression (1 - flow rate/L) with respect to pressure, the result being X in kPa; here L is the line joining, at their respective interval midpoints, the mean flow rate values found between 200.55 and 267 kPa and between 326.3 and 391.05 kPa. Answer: 2.1 kPa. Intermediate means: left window 21.3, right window 21.4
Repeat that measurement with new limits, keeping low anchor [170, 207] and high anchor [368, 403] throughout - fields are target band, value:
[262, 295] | 7.12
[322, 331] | 2.65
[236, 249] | 0.45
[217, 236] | 0.03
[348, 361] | 0.12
